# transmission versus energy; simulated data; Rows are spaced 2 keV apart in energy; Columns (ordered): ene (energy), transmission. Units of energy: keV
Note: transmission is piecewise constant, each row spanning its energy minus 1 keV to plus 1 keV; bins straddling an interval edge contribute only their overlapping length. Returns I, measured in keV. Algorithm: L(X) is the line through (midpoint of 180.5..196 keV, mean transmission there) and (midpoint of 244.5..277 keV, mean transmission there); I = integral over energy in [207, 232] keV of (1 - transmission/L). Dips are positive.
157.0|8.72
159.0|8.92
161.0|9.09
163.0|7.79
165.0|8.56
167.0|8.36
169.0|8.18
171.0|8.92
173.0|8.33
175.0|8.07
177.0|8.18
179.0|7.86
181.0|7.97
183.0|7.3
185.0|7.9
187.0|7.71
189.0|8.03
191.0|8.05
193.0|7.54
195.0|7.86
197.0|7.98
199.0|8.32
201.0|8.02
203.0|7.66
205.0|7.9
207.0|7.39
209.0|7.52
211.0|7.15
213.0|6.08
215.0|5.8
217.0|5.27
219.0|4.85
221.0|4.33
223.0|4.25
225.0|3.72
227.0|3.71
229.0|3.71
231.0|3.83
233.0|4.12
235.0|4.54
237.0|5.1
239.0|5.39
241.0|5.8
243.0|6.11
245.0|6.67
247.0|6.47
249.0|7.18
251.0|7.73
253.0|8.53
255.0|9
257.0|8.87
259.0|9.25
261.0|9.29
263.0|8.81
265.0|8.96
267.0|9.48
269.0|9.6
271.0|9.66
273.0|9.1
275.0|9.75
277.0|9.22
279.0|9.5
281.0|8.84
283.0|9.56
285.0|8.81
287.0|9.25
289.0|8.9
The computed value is 9.3 keV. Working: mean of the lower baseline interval 7.79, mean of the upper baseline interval 8.69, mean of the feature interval 5.11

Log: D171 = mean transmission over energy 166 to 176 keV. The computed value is 8.37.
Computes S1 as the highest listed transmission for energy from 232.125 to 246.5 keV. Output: 6.67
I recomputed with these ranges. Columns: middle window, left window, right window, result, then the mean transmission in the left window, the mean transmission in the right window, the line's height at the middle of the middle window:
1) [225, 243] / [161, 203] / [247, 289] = 8.5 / 8.06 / 8.96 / 8.6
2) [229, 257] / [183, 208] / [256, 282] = 8.3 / 7.84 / 9.26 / 8.76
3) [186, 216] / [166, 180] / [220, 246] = -4.2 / 8.27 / 4.71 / 6.61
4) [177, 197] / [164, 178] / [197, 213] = 0.5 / 8.37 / 7.62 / 8.02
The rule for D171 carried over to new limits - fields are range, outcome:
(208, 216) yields 6.64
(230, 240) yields 4.6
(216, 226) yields 4.48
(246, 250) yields 6.82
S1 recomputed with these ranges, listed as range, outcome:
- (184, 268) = 9.48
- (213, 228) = 6.08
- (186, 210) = 8.32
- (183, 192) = 8.05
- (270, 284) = 9.75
